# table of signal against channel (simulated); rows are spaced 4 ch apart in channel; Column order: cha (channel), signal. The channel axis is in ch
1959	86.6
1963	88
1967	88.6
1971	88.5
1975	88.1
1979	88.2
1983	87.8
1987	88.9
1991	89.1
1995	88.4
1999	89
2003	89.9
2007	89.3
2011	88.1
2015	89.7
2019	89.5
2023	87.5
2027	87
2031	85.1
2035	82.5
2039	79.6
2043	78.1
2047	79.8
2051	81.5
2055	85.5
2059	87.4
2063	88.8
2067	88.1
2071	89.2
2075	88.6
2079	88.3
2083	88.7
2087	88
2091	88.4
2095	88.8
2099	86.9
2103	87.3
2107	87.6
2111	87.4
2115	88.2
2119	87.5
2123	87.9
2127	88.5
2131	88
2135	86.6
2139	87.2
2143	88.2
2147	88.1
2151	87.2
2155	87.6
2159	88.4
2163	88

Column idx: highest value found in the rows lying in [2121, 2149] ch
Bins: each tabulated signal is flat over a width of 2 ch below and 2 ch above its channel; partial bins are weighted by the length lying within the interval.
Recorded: 88.5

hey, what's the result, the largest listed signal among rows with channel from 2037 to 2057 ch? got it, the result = 85.5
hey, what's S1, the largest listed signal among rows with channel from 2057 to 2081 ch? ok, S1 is 89.2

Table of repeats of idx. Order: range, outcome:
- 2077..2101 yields 88.8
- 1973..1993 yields 89.1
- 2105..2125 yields 88.2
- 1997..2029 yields 89.9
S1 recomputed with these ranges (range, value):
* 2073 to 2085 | 88.7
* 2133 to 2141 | 87.2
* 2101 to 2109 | 87.6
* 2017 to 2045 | 89.5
